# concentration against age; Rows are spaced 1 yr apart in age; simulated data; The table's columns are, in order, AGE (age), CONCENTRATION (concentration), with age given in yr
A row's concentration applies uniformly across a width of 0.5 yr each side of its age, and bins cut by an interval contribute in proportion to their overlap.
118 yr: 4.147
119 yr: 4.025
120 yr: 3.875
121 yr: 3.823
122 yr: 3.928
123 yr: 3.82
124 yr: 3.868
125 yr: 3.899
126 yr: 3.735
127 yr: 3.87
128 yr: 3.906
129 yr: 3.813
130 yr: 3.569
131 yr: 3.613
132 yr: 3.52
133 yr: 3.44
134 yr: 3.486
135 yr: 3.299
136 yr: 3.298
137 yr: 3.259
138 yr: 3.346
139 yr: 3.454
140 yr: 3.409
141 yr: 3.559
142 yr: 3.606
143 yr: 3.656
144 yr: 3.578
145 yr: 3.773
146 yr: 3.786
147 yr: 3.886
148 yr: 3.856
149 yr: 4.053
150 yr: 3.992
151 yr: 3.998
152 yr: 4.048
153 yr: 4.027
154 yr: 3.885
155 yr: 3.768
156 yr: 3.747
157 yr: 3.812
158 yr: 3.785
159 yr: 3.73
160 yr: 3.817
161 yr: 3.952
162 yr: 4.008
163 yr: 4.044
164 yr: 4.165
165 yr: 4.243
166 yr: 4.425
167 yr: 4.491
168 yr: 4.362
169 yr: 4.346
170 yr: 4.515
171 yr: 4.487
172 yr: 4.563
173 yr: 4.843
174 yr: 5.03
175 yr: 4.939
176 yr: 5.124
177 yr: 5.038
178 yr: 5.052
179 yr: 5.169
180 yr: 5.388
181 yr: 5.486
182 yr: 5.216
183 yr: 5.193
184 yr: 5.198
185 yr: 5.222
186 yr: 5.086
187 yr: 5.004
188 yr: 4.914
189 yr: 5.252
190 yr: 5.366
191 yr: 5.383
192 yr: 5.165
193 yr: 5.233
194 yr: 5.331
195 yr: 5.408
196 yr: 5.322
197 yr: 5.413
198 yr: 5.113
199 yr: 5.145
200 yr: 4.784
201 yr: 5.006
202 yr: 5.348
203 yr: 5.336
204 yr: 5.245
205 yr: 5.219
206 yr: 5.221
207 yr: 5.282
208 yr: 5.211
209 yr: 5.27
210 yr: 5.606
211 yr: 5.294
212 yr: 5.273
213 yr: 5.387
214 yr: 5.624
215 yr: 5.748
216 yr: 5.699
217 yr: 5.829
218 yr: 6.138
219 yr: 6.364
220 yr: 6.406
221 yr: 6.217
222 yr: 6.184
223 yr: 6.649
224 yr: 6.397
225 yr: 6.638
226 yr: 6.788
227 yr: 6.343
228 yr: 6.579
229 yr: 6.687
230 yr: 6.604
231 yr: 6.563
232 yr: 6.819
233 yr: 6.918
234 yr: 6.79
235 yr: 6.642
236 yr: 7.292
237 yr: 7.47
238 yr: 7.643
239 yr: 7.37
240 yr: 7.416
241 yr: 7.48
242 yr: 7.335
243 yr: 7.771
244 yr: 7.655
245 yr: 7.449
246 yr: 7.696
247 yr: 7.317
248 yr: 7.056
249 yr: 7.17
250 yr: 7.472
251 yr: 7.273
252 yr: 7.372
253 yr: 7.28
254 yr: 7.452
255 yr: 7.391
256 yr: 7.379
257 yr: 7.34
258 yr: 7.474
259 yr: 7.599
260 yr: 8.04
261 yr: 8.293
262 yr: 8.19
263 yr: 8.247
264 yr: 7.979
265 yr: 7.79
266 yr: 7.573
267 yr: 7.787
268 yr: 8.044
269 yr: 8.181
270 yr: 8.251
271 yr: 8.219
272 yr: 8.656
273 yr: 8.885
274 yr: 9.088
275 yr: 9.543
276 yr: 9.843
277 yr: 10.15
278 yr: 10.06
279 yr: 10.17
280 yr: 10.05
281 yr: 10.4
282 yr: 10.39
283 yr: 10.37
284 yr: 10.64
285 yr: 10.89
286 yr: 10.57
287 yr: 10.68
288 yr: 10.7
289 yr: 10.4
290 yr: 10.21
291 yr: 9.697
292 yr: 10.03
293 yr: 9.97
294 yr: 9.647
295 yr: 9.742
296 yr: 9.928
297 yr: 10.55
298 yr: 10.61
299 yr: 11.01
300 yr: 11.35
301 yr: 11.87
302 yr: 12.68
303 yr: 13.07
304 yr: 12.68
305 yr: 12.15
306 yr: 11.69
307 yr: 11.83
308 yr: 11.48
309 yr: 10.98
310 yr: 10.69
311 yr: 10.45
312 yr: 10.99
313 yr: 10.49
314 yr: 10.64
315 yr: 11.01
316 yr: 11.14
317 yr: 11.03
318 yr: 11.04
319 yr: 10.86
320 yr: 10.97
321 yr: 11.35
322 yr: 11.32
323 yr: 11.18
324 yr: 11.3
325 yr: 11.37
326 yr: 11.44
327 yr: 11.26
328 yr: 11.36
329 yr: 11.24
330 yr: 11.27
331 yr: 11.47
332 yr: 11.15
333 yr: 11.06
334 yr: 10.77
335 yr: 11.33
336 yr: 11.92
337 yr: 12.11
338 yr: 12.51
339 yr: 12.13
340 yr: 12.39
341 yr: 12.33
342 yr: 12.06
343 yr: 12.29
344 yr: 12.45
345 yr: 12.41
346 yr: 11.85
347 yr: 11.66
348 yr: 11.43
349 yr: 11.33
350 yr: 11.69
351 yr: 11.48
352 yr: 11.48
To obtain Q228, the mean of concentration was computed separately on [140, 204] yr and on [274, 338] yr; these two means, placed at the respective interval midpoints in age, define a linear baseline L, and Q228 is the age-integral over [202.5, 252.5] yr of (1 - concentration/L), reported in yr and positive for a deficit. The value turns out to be 4.98 yr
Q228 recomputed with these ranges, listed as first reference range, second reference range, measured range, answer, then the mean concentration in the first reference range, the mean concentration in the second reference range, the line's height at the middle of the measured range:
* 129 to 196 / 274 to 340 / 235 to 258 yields 2.17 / 4.32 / 11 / 8.18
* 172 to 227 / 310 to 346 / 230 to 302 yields -0.73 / 5.45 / 11.4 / 8.54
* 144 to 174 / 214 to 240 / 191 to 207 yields 0.94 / 4.09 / 6.59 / 5.56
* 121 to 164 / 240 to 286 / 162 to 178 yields 0.78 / 3.74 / 8.38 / 4.8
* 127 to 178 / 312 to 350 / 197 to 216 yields 2.88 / 3.98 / 11.5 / 6.25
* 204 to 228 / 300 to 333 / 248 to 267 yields 1.20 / 5.86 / 11.4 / 8.13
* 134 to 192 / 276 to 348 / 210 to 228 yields 2.16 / 4.31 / 11.1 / 6.88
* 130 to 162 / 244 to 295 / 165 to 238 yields 4.78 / 3.69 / 8.77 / 5.97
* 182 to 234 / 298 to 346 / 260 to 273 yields 0.82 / 5.68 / 11.5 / 8.68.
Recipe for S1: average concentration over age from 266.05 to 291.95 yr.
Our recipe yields 9.64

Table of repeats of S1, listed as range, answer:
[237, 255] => 7.42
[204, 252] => 6.53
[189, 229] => 5.65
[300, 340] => 11.4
